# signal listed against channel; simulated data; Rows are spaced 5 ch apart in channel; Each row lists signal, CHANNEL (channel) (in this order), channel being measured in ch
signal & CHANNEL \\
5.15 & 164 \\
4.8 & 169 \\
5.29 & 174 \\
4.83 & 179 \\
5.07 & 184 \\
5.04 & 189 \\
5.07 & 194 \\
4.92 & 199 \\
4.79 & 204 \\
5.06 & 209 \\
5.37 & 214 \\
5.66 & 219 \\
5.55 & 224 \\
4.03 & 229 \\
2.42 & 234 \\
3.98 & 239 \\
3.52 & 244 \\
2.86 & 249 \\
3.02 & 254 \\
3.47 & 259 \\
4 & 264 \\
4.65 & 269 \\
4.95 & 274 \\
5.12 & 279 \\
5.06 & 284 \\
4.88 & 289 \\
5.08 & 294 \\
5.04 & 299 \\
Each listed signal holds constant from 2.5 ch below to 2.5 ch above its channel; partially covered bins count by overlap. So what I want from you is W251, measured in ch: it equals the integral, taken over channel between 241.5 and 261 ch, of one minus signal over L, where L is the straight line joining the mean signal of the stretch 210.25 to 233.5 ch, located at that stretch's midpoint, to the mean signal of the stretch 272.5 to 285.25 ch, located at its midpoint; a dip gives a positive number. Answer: 6.9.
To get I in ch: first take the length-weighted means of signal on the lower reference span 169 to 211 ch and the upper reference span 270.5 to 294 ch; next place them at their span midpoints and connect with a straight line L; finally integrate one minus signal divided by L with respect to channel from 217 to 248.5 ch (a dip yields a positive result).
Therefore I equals 5.7 ch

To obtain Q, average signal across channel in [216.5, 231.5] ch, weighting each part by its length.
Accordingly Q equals 5.08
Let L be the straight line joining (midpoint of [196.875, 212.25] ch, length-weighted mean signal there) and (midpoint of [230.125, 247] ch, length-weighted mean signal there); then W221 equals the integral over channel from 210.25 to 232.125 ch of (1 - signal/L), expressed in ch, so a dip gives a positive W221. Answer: -4.7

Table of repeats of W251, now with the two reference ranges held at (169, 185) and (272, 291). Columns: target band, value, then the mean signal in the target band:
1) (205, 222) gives -1.0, 5.32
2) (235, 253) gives 6.0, 3.33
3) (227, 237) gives 3.6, 3.22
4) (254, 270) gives 3.8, 3.82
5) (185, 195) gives -0.1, 5.05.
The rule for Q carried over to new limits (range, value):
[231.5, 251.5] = 3.19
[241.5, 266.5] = 3.37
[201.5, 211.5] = 4.92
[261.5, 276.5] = 4.53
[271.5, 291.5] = 5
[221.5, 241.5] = 4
